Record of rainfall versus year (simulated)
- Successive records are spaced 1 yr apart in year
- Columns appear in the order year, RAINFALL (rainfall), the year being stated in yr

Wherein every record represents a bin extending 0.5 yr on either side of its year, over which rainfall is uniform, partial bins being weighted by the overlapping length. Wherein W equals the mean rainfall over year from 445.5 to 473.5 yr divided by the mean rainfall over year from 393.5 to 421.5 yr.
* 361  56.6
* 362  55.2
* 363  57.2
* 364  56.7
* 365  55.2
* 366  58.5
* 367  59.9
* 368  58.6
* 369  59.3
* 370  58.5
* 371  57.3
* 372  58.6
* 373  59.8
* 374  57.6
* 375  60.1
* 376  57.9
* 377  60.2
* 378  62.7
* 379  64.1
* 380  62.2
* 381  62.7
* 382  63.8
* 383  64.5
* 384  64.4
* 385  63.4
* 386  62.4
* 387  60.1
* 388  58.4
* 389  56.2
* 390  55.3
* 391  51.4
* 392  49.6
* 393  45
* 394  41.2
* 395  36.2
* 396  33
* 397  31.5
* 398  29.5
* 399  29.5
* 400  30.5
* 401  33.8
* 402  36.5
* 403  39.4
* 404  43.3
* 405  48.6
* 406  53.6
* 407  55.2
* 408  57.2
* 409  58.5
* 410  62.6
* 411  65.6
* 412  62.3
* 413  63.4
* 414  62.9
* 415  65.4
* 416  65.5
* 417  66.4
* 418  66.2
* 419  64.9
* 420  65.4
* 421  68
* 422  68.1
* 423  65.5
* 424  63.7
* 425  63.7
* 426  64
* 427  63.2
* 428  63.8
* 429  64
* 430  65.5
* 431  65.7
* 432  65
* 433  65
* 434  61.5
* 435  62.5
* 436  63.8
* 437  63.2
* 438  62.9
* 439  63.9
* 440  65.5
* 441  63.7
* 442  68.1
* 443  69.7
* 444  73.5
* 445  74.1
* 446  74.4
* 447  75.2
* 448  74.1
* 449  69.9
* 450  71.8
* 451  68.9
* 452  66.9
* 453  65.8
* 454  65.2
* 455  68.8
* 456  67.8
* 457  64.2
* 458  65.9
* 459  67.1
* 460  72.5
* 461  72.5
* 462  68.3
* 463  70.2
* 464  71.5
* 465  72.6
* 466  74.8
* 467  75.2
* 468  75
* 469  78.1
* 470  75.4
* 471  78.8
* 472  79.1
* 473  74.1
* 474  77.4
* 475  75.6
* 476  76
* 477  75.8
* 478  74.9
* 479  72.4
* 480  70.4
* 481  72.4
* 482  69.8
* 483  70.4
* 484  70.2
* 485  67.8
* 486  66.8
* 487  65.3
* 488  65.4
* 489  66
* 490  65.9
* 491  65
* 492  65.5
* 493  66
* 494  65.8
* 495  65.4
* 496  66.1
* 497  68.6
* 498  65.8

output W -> 1.4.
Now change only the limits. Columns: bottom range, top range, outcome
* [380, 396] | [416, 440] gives 1.17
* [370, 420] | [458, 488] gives 1.33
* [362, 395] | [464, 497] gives 1.23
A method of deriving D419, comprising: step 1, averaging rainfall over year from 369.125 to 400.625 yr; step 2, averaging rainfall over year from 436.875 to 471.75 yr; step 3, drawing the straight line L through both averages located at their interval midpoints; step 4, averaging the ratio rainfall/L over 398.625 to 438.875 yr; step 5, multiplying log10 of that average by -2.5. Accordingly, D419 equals 0.049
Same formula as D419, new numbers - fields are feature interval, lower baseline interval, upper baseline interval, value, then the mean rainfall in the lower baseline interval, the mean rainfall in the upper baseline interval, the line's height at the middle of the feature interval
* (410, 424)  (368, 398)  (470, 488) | -0.063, 55.4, 72.6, 61.5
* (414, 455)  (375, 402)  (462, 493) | -0.083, 51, 71.8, 61.8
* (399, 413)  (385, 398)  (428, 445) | 0.095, 48.2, 65.4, 53.8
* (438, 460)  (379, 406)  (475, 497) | -0.133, 48.6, 68.9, 60.8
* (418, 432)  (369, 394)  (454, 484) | 0.007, 58.7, 72.5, 65.5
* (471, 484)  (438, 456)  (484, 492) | -0.109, 69.2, 66.3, 67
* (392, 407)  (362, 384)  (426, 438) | 0.499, 59.8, 63.9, 61.6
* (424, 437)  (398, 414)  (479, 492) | -0.165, 49.1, 68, 55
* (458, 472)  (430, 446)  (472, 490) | -0.058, 66.1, 71.3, 69.4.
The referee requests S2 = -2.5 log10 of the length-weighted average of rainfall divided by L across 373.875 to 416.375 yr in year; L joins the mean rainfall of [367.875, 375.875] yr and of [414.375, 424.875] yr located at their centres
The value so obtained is 0.17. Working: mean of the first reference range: 58.7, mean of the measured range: 53.1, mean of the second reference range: 65.8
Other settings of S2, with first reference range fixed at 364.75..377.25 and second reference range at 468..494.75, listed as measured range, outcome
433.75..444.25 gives 0.02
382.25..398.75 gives 0.21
